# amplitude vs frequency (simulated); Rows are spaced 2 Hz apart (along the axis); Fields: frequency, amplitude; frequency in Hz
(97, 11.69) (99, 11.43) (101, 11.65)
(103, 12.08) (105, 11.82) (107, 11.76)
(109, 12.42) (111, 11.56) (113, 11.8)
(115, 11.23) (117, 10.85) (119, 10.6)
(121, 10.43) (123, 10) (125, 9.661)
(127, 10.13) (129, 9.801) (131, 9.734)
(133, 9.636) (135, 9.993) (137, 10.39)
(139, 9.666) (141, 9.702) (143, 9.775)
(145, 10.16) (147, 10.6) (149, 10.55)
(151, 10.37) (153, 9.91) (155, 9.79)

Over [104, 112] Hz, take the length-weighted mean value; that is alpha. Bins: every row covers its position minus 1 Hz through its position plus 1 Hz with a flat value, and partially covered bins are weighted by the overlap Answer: 11.9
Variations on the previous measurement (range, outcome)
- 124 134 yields 9.79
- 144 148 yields 10.4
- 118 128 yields 10.2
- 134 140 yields 10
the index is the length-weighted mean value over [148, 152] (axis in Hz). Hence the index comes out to 10.5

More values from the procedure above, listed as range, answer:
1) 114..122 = 10.8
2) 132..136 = 9.81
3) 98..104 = 11.7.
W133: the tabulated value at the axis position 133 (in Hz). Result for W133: 9.636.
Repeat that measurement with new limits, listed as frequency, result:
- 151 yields 10.37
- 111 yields 11.56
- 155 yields 9.79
